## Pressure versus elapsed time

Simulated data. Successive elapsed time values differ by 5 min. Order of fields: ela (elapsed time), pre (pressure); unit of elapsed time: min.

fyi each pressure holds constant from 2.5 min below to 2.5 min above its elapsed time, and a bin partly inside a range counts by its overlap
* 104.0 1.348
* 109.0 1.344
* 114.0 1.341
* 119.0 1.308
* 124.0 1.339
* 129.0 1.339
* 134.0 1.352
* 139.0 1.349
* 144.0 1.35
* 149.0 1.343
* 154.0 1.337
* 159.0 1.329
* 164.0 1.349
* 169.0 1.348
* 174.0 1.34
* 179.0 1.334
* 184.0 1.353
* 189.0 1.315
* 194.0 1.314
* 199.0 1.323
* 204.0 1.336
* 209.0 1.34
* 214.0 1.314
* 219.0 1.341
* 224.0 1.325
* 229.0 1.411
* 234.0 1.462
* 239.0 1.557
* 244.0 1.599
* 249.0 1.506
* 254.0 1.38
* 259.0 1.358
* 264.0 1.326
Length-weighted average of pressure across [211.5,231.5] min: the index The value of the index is 1.35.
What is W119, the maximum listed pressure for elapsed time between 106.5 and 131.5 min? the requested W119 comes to 1.344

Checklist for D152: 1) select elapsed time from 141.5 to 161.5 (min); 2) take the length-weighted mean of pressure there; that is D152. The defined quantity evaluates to 1.34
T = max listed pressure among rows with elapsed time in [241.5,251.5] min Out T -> 1.599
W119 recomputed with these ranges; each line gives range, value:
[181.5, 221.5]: 1.353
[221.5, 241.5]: 1.557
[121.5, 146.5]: 1.352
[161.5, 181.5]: 1.349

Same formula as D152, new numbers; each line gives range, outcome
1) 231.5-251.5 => 1.53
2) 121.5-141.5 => 1.34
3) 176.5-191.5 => 1.33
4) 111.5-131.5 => 1.33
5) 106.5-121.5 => 1.33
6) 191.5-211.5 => 1.33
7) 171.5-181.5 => 1.34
